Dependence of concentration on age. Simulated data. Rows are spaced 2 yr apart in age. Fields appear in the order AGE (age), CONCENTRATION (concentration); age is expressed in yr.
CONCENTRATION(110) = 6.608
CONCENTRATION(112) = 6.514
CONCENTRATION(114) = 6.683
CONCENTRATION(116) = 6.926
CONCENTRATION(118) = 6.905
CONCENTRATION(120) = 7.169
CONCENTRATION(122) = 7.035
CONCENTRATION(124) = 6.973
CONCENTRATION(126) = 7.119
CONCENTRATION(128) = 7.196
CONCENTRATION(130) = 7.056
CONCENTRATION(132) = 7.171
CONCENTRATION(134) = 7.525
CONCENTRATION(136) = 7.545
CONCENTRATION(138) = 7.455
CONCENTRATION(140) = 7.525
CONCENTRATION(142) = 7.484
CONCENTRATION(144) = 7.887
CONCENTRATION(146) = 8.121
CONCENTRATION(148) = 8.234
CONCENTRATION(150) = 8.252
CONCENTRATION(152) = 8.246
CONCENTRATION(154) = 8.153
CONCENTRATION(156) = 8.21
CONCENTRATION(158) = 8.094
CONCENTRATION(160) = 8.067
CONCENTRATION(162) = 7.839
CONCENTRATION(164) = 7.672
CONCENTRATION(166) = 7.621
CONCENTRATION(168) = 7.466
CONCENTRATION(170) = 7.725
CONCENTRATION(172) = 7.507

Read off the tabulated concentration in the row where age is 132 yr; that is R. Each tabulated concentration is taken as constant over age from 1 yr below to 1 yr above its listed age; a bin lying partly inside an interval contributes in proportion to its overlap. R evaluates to 7.171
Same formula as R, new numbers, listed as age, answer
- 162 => 7.839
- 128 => 7.196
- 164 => 7.672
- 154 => 8.153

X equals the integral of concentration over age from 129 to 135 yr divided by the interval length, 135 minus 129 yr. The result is 7.25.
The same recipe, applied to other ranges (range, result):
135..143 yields 7.5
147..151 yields 8.24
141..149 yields 7.93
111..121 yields 6.84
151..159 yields 8.18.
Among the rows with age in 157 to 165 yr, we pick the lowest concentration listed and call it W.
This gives 7.672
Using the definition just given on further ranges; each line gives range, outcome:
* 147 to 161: 8.067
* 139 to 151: 7.484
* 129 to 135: 7.056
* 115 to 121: 6.905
